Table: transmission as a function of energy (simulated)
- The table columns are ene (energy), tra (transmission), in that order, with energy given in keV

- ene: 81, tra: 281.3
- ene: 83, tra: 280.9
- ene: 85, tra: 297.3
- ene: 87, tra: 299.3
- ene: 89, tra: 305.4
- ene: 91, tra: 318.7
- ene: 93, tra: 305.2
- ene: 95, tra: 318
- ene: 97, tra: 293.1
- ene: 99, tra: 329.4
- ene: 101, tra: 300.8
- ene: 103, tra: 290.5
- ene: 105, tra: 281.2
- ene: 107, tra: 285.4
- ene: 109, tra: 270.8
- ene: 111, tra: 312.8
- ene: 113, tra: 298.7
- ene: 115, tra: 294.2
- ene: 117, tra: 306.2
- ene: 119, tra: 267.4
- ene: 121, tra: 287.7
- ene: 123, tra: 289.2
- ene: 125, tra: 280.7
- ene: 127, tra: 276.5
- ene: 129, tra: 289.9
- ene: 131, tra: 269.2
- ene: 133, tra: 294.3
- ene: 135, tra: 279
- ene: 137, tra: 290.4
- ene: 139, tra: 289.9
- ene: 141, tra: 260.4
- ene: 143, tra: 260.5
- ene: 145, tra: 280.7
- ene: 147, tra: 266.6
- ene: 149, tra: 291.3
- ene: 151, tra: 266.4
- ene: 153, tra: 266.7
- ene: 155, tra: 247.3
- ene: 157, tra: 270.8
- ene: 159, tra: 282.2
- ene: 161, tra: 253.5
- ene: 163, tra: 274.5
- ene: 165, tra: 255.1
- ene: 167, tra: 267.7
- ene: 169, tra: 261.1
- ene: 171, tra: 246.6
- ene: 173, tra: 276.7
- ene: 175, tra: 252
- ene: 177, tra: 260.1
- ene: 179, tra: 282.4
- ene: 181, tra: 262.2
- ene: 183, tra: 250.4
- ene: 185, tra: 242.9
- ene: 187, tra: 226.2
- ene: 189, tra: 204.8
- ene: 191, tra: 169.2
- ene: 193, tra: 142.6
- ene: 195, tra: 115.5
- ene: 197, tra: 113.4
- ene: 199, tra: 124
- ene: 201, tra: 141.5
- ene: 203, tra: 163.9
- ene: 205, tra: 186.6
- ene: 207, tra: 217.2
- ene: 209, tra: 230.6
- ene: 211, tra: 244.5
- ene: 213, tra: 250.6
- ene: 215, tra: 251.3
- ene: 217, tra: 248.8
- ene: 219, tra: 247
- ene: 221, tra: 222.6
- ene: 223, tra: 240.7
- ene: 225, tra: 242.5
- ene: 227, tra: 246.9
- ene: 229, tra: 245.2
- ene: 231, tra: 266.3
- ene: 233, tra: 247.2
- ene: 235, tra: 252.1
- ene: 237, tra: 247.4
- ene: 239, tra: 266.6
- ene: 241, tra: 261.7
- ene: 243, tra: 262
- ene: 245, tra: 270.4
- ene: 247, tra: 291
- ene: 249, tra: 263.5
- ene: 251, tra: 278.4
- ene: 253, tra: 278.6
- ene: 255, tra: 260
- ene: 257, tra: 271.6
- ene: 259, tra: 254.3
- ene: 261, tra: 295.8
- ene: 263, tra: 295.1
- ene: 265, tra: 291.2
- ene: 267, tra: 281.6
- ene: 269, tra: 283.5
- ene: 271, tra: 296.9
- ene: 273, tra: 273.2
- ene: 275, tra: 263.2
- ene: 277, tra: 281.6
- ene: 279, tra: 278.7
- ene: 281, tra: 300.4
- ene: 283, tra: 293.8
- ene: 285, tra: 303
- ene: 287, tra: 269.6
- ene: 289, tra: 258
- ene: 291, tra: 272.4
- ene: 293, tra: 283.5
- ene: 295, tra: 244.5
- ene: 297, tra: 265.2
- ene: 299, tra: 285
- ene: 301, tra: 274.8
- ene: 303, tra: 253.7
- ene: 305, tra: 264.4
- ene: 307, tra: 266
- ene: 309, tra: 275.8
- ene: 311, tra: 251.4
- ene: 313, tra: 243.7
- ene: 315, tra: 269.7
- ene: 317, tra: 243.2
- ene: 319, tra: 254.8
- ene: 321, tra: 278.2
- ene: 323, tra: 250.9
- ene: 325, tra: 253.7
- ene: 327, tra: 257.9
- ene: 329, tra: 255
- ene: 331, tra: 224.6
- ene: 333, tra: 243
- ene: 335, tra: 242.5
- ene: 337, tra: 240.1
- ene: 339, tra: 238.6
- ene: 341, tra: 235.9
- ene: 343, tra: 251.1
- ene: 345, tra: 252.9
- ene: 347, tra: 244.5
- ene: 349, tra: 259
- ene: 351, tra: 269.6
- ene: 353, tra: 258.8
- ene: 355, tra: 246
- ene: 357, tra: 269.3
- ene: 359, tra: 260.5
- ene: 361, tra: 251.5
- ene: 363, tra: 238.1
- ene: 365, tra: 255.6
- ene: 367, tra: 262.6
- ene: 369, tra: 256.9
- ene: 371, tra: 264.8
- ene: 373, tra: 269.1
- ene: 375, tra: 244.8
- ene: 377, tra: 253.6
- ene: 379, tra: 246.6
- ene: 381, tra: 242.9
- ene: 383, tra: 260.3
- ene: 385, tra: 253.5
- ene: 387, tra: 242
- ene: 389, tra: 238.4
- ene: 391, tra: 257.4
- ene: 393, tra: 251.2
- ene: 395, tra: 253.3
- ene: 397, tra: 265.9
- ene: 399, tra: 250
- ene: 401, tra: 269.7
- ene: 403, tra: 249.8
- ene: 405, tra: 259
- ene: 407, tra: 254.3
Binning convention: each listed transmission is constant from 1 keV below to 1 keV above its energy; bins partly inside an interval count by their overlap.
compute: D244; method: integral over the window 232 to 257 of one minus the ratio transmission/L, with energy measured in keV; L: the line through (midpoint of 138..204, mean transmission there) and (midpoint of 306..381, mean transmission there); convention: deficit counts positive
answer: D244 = -2.3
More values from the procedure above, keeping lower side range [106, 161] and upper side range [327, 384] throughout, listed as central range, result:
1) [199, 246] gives 5.9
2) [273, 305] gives -1.8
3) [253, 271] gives -1.1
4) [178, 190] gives 1.3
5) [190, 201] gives 5.6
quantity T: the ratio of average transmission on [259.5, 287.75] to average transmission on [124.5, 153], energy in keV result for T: 1.03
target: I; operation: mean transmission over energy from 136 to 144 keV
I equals 275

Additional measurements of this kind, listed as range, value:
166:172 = 258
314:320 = 256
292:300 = 270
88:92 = 312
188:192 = 187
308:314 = 257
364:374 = 262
